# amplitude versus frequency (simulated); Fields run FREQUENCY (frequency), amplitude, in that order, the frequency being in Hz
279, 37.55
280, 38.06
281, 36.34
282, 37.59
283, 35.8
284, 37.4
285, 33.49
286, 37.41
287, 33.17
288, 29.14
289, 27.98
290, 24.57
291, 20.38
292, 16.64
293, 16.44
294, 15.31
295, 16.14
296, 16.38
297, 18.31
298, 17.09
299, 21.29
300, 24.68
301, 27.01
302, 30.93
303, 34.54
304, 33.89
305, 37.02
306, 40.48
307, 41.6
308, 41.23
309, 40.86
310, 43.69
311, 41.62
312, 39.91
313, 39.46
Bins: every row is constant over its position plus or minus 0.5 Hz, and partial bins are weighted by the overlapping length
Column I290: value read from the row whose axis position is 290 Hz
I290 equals 24.57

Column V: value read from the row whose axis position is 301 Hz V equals 27.01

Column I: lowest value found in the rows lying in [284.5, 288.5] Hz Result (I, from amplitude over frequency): 29.14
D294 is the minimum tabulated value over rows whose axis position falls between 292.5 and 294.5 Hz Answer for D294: 15.31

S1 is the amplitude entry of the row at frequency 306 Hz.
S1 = 40.48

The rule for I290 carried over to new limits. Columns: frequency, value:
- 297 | 18.31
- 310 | 43.69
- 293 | 16.44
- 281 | 36.34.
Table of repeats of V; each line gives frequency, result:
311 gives 41.62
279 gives 37.55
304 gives 33.89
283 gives 35.8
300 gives 24.68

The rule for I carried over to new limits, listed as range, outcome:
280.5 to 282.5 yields 36.34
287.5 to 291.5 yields 20.38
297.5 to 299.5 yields 17.09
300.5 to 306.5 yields 27.01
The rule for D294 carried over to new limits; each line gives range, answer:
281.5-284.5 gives 35.8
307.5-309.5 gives 40.86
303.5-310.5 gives 33.89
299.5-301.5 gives 24.68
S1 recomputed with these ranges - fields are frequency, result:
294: 15.31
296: 16.38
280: 38.06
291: 20.38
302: 30.93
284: 37.4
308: 41.23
